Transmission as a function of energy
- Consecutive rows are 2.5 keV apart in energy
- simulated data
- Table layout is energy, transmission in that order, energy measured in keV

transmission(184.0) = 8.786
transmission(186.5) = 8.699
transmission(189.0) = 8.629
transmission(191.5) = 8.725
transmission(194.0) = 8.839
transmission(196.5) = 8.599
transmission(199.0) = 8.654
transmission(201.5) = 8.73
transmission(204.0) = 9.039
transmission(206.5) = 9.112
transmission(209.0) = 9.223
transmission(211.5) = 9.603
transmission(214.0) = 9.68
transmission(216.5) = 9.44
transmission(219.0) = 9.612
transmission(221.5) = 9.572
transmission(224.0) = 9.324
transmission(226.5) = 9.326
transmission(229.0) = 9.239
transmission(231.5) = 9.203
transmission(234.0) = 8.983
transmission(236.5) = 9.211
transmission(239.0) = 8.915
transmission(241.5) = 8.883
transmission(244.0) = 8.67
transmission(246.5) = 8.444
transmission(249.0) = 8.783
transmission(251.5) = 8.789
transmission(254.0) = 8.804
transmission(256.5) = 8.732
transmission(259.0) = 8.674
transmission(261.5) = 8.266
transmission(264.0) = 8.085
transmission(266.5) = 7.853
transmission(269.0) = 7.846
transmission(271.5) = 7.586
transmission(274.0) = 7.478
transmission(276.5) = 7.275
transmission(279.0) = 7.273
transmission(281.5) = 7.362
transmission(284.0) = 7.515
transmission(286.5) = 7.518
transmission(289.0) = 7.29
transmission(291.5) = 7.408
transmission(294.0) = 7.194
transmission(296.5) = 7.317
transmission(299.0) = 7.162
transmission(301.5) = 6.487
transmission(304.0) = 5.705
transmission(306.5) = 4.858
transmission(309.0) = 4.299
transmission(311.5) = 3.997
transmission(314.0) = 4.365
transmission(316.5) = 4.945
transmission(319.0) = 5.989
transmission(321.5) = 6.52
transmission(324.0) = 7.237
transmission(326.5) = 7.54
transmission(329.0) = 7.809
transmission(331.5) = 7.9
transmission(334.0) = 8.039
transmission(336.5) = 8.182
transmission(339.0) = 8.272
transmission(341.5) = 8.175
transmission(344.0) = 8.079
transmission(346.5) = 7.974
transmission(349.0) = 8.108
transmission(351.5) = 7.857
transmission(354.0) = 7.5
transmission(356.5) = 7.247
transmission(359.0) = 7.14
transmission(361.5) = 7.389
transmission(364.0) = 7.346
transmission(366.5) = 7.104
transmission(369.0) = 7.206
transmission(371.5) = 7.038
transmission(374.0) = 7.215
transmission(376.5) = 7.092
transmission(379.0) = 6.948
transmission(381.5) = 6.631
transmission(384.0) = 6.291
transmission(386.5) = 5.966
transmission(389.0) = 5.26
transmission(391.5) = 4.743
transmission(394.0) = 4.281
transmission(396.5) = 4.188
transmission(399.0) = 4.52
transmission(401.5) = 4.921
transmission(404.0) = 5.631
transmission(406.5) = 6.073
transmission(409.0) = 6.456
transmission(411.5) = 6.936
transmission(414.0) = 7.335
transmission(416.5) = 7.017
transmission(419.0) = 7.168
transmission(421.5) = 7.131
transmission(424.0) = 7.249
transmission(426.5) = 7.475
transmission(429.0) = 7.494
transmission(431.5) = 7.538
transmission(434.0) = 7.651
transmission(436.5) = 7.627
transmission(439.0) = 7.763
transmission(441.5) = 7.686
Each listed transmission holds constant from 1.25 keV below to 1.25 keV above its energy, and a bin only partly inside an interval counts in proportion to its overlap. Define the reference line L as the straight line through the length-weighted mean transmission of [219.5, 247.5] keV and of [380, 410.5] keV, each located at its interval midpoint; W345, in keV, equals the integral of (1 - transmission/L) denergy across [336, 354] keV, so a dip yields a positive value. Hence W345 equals -4.04 keV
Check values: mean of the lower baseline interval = 9.09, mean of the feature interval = 8.05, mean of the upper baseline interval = 5.44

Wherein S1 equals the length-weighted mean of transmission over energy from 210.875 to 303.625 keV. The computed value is 8.31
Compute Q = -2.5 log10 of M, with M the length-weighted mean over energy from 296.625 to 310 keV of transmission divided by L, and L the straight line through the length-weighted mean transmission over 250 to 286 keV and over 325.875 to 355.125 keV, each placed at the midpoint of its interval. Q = 0.33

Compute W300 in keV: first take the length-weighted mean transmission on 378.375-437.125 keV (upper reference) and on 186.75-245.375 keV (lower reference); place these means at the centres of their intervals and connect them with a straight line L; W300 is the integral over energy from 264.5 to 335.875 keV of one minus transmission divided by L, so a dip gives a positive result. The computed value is 9.77 keV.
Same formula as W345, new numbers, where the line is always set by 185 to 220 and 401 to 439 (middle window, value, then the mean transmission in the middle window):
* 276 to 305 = 3.79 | 7.13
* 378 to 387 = 1.04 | 6.49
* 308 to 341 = 5.30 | 6.6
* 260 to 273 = 0.77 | 7.93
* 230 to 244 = -0.48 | 9.01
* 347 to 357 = -0.14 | 7.73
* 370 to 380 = 0.44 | 7.08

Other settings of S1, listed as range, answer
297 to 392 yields 6.8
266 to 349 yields 6.99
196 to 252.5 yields 9.1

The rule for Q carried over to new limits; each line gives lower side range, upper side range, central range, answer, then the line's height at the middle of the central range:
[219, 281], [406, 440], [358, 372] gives 0.07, 7.67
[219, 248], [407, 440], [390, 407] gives 0.47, 7.5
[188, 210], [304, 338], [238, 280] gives -0.09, 7.58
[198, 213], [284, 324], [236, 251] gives -0.11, 7.95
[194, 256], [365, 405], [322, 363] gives -0.15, 6.78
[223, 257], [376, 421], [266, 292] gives 0.10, 8.22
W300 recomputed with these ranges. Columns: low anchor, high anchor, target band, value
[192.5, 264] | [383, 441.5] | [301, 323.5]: 7.3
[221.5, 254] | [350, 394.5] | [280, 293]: 1.2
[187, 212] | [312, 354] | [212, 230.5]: -1.8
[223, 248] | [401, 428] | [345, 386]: 0.7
